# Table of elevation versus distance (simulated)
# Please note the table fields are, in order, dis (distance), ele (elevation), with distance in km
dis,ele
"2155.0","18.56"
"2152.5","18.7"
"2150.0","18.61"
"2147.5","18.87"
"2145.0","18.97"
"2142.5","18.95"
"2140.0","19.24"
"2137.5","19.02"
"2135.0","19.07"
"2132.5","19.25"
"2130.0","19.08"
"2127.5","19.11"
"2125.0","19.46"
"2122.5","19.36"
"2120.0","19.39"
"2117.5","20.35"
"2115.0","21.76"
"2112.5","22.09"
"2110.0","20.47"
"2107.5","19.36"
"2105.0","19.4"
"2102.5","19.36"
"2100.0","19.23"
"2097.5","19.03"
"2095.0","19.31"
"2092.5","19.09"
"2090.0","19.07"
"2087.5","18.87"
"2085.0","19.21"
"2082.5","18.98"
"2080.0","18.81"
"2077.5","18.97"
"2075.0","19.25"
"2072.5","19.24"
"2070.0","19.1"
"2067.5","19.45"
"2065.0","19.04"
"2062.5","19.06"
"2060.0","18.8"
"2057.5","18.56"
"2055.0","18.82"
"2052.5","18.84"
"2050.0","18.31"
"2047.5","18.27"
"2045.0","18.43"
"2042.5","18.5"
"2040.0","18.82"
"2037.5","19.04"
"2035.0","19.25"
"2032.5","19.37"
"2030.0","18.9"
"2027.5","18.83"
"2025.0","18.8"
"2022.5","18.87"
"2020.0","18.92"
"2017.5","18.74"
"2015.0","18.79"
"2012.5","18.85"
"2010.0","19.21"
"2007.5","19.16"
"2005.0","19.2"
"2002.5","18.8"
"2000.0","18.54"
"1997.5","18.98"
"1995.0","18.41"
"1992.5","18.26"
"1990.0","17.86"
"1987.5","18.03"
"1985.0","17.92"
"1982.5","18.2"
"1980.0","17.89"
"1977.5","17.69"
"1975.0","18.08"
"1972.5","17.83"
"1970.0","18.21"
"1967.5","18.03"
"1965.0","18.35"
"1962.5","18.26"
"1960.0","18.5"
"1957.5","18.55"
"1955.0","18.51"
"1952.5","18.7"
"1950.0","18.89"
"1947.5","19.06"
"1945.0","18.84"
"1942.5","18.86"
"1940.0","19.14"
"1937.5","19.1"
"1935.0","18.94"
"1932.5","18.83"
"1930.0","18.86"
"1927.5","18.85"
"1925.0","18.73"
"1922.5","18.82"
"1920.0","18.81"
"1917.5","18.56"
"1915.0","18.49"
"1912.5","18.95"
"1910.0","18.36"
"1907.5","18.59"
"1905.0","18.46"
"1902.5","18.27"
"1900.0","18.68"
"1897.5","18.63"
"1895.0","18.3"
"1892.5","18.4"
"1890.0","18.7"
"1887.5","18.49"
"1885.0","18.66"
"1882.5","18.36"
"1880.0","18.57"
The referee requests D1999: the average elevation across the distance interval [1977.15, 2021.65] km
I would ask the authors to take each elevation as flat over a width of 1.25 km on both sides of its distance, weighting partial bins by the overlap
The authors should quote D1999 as 18.5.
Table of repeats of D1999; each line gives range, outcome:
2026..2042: 19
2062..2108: 19.1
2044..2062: 18.6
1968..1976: 18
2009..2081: 18.9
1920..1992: 18.5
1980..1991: 18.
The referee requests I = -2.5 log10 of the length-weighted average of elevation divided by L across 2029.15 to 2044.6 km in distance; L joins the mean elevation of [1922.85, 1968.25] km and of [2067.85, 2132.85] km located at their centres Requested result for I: 0.01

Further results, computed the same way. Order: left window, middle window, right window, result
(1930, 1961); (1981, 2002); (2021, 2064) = 0.031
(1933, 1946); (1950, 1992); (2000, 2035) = 0.045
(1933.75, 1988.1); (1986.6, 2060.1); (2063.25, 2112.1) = 0.006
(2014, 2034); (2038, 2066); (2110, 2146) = 0.025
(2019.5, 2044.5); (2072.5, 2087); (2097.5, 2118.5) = 0.037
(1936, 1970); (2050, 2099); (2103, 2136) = 0.029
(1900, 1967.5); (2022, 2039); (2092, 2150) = 0.006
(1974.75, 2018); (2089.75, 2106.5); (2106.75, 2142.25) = 0.016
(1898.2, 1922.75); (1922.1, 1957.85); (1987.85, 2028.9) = -0.012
